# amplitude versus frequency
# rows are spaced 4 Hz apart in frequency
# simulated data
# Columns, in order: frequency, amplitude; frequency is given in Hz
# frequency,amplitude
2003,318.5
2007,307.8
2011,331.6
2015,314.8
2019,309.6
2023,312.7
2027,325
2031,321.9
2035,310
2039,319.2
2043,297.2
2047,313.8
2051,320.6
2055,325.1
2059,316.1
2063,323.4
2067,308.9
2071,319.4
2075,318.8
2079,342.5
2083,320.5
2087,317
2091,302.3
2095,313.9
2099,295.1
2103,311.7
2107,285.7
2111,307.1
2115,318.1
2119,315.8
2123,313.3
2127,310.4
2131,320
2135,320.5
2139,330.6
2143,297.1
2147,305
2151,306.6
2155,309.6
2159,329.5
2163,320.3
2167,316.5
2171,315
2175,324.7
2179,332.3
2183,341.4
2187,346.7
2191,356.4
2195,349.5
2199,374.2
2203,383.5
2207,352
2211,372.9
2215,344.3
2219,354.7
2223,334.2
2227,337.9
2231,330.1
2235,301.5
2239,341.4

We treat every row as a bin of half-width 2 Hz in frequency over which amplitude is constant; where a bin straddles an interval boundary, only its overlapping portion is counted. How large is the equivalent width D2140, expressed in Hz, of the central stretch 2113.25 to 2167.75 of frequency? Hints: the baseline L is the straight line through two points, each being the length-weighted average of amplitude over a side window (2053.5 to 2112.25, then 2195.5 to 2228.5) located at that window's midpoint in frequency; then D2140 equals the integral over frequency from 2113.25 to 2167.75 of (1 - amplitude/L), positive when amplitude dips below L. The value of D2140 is 2.9 Hz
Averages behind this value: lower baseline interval 314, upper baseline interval 357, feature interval 315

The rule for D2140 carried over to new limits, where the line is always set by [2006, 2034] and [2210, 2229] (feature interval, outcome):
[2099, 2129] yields 2.2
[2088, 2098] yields 0.6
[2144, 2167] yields 1.7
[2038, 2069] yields 0.7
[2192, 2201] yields -0.4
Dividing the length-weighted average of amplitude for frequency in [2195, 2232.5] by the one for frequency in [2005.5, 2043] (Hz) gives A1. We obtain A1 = 1.12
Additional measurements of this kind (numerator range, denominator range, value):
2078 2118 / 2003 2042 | 0.98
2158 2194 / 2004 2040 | 1.05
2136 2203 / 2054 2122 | 1.05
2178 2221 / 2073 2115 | 1.14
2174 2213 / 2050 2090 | 1.10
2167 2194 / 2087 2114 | 1.10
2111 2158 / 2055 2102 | 0.99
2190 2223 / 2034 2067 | 1.14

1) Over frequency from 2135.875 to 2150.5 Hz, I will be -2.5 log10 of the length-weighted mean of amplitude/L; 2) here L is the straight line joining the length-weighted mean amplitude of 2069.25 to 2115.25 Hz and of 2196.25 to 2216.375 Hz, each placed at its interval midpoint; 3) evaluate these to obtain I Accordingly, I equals 0.08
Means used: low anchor 312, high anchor 365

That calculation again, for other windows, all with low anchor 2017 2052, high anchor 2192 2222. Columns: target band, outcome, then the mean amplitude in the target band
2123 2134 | 0.080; 315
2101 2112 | 0.112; 301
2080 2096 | 0.045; 315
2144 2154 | 0.133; 305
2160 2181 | 0.092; 322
